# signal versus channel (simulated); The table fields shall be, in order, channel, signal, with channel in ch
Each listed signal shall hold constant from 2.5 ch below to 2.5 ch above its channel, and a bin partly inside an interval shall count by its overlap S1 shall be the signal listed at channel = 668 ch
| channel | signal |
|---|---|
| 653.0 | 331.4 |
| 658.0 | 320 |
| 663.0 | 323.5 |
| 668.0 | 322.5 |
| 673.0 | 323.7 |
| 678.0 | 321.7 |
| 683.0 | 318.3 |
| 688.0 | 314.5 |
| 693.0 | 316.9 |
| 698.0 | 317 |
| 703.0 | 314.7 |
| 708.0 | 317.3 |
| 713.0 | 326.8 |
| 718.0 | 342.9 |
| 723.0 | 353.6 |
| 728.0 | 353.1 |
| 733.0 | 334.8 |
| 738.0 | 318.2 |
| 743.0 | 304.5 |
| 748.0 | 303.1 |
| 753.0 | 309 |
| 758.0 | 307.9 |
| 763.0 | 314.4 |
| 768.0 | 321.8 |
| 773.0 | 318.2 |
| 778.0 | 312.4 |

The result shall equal 322.5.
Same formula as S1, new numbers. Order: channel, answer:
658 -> 320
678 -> 321.7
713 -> 326.8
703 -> 314.7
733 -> 334.8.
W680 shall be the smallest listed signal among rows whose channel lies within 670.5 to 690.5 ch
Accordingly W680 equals 314.5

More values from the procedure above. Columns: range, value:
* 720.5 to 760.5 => 303.1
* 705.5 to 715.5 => 317.3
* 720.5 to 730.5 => 353.1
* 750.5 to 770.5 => 307.9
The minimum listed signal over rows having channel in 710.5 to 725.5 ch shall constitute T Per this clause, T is 326.8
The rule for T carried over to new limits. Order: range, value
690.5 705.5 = 314.7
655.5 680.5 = 320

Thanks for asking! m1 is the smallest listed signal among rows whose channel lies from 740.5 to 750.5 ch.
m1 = 303.1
